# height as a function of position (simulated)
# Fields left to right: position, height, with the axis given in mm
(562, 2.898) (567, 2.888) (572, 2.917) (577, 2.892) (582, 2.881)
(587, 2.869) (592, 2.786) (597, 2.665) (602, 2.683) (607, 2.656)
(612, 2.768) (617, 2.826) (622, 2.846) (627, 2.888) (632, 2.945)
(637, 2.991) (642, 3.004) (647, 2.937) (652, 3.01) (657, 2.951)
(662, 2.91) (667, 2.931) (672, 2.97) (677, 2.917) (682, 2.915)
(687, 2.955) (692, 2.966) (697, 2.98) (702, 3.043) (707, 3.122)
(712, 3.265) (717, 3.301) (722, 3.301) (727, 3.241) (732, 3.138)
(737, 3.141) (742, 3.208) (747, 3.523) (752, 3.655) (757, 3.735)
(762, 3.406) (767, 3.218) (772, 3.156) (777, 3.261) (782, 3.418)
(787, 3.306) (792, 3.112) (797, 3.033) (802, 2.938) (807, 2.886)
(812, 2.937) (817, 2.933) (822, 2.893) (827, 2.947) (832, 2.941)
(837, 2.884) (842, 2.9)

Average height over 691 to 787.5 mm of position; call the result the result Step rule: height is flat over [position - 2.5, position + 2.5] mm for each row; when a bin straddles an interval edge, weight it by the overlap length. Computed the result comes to 3.27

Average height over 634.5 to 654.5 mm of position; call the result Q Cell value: 2.99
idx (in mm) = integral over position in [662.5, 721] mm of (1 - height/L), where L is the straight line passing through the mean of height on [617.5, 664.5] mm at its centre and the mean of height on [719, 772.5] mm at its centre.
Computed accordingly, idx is 1.9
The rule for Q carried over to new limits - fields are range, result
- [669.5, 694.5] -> 2.94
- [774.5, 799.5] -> 3.23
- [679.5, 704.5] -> 2.97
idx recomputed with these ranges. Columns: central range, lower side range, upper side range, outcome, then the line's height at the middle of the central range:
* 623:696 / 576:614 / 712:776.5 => 1.5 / 3.01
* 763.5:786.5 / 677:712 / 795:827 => -2.4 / 2.96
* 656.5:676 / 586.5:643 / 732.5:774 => 0.6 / 3.03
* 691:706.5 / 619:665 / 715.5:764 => 0.8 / 3.19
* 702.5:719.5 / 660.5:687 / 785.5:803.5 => -1.3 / 2.98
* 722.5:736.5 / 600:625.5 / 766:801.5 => -0.6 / 3.06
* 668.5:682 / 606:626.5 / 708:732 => 0.5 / 3.05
